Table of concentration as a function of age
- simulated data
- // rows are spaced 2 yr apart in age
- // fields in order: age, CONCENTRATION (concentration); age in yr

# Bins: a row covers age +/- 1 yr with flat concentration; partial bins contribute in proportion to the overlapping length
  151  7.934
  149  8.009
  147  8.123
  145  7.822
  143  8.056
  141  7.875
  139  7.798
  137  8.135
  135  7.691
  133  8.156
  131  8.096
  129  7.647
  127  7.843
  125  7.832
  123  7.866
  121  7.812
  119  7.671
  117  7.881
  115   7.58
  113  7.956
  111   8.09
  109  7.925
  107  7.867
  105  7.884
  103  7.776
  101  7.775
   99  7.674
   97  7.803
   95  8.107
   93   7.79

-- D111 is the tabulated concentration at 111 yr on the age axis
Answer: 8.09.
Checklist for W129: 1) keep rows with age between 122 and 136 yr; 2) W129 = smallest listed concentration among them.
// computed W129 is 7.647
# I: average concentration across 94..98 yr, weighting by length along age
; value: 7.96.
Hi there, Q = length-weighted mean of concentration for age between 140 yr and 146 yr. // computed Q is 7.92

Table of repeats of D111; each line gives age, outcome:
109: 7.925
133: 8.156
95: 8.107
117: 7.881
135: 7.691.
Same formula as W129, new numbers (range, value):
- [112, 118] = 7.58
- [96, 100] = 7.674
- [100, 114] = 7.775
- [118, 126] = 7.671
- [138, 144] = 7.798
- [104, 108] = 7.867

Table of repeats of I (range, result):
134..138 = 7.91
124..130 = 7.77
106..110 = 7.9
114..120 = 7.71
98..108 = 7.8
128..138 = 7.95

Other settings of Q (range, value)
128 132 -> 7.87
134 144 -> 7.91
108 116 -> 7.89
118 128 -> 7.8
